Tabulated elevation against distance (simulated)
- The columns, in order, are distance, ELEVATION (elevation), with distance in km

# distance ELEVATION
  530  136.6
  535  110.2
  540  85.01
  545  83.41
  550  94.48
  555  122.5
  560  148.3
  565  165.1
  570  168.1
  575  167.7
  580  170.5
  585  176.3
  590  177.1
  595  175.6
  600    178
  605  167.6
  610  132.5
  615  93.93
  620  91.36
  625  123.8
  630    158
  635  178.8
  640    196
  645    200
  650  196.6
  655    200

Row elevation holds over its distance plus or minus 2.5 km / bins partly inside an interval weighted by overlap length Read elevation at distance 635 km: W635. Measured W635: 178.8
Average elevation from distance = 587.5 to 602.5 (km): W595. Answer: 177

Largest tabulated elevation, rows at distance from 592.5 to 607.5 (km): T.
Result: 178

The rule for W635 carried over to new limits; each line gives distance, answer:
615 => 93.93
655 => 200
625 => 123.8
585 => 176.3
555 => 122.5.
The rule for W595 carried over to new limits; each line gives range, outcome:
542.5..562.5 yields 112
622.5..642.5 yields 164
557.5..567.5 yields 157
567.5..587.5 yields 171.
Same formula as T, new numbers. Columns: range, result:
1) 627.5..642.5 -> 196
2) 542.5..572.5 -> 168.1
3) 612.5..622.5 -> 93.93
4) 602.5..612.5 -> 167.6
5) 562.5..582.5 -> 170.5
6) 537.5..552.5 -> 94.48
